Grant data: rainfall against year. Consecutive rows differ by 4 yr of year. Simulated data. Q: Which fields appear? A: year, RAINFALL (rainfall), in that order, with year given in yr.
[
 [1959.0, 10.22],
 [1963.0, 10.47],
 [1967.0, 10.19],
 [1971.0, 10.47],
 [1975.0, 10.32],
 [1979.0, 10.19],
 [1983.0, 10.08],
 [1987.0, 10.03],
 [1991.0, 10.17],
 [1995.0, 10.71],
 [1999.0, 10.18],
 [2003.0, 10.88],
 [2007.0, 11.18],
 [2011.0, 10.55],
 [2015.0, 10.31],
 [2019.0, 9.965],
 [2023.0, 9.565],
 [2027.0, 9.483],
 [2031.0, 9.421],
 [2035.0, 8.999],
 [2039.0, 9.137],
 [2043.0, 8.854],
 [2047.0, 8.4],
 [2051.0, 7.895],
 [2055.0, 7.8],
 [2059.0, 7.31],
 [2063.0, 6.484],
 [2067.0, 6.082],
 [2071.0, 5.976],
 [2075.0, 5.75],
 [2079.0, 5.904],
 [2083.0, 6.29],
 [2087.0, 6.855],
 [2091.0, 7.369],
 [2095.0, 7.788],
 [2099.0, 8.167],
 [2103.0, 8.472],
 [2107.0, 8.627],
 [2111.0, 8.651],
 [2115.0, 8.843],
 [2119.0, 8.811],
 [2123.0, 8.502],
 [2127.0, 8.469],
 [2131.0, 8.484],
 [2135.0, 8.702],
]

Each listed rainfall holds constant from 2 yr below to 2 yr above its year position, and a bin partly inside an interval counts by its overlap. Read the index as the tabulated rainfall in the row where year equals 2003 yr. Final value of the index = 10.88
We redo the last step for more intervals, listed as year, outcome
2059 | 7.31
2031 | 9.421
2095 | 7.788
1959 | 10.22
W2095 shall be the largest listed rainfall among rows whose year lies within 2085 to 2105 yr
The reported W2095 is 8.472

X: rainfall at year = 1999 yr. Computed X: 10.18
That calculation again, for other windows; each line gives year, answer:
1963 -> 10.47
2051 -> 7.895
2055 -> 7.8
